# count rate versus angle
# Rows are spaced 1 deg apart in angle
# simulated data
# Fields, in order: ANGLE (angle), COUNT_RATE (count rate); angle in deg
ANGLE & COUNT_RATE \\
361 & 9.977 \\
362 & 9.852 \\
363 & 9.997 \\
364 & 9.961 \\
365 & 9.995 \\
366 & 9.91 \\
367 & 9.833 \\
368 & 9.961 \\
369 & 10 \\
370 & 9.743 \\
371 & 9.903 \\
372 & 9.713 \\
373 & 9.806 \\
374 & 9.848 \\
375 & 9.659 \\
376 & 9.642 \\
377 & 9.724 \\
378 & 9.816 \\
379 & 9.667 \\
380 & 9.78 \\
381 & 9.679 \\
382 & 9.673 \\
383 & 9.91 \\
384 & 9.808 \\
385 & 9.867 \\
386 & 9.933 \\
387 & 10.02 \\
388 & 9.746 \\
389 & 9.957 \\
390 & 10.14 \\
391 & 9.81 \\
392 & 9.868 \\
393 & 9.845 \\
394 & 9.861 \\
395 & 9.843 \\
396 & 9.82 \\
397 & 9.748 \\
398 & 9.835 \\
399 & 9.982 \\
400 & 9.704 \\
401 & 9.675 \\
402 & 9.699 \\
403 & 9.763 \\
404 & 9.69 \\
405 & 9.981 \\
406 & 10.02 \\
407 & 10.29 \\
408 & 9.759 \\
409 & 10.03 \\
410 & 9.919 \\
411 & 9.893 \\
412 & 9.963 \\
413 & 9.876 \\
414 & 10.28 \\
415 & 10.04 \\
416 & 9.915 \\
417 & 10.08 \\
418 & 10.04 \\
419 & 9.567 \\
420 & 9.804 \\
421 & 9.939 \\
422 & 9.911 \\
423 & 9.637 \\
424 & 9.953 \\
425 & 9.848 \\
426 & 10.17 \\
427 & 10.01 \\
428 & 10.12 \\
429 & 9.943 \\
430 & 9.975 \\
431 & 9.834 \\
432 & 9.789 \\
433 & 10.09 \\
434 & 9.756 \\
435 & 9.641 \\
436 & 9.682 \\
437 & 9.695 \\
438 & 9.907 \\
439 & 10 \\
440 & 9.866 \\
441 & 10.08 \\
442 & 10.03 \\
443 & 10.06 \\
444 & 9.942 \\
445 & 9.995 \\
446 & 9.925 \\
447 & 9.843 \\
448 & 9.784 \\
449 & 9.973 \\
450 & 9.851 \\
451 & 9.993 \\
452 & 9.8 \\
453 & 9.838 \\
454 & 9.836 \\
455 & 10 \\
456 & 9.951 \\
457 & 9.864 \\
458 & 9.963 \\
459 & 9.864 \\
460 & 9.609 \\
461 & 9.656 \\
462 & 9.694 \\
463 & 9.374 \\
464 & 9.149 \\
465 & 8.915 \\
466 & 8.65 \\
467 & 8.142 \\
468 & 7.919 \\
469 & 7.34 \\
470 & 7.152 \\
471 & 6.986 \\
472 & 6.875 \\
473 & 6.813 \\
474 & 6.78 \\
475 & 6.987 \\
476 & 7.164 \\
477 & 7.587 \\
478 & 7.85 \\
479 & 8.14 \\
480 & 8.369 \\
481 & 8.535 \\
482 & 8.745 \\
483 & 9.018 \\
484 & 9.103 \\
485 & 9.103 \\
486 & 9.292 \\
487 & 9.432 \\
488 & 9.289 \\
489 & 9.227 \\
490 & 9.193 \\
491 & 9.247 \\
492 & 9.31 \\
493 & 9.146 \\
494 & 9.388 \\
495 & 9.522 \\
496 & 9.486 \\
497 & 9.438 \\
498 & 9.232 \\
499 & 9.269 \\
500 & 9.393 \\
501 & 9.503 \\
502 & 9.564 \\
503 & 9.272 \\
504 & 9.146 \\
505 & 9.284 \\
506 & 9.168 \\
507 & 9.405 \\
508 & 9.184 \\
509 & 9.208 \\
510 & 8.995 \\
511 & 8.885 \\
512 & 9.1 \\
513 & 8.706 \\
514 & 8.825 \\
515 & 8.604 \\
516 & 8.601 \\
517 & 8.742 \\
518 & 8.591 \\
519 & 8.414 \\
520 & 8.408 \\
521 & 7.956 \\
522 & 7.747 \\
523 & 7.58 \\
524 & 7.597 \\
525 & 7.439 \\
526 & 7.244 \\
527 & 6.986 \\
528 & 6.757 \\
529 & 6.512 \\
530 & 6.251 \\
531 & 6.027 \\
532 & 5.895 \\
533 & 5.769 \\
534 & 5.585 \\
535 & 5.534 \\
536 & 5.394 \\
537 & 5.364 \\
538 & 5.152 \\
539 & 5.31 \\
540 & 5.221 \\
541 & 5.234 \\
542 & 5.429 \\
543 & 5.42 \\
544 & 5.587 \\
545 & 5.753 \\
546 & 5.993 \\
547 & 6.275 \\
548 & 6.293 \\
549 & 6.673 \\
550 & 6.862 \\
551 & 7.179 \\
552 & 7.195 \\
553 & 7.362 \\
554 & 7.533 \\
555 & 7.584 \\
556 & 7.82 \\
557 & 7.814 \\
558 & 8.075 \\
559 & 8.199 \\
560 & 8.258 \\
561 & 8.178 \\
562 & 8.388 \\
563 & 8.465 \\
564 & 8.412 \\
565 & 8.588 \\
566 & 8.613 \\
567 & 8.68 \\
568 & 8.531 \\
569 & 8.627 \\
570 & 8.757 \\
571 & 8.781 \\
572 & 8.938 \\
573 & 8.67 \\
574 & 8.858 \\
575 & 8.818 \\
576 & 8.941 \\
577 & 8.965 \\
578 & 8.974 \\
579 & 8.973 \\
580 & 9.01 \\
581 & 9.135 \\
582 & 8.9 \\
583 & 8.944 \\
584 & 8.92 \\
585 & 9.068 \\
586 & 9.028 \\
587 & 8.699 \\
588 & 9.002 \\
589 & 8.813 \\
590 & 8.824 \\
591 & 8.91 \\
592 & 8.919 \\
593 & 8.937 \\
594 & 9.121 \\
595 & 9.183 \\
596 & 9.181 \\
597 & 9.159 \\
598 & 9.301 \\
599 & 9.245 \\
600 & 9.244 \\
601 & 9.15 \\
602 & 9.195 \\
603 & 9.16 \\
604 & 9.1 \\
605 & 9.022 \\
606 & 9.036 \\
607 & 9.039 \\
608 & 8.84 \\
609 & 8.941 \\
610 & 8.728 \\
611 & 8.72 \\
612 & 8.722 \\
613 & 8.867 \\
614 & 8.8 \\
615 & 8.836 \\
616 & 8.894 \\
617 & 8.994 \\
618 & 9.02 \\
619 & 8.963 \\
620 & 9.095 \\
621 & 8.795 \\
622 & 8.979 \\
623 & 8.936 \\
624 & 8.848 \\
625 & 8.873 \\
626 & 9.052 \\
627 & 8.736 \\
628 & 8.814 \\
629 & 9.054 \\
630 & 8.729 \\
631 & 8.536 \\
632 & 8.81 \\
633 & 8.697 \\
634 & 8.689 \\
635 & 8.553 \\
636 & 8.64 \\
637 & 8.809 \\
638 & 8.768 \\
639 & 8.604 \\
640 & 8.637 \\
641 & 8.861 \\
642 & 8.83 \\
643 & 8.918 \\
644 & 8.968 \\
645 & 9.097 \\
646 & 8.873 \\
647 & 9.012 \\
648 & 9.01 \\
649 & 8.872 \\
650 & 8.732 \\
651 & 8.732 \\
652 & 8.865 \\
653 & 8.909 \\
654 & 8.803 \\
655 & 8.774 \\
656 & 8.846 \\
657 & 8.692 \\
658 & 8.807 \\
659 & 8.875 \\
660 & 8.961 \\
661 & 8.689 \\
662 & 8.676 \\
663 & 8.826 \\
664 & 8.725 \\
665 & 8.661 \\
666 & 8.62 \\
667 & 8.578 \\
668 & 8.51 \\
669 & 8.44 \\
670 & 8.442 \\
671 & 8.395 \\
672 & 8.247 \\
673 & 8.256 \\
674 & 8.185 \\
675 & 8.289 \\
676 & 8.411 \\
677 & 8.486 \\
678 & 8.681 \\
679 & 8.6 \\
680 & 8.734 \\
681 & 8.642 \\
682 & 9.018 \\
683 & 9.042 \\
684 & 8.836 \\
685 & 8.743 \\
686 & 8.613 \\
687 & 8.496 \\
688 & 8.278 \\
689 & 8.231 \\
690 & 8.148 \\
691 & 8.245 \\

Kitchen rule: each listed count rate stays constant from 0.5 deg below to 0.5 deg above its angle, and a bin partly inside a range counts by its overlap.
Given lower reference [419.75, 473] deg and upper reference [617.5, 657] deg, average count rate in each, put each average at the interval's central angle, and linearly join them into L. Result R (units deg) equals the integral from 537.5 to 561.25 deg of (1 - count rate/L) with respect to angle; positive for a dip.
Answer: 6.4 deg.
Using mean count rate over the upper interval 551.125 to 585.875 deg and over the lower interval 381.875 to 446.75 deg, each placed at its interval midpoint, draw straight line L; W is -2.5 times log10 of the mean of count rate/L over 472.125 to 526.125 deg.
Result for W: 0.05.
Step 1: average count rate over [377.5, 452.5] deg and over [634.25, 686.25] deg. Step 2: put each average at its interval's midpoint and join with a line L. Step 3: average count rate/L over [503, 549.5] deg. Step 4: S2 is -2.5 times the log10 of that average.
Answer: 0.28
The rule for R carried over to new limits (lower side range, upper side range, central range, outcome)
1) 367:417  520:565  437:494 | -4.6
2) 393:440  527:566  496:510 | -2.8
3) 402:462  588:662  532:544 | 5.0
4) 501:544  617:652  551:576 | -1.0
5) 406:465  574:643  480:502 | 0.8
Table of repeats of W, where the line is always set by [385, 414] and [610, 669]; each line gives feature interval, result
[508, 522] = 0.08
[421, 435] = -0.02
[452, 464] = -0.02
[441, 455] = -0.03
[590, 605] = -0.01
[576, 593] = 0.01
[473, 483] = 0.22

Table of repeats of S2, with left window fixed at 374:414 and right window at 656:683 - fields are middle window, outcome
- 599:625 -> -0.01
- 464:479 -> 0.24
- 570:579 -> 0.02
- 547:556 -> 0.28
